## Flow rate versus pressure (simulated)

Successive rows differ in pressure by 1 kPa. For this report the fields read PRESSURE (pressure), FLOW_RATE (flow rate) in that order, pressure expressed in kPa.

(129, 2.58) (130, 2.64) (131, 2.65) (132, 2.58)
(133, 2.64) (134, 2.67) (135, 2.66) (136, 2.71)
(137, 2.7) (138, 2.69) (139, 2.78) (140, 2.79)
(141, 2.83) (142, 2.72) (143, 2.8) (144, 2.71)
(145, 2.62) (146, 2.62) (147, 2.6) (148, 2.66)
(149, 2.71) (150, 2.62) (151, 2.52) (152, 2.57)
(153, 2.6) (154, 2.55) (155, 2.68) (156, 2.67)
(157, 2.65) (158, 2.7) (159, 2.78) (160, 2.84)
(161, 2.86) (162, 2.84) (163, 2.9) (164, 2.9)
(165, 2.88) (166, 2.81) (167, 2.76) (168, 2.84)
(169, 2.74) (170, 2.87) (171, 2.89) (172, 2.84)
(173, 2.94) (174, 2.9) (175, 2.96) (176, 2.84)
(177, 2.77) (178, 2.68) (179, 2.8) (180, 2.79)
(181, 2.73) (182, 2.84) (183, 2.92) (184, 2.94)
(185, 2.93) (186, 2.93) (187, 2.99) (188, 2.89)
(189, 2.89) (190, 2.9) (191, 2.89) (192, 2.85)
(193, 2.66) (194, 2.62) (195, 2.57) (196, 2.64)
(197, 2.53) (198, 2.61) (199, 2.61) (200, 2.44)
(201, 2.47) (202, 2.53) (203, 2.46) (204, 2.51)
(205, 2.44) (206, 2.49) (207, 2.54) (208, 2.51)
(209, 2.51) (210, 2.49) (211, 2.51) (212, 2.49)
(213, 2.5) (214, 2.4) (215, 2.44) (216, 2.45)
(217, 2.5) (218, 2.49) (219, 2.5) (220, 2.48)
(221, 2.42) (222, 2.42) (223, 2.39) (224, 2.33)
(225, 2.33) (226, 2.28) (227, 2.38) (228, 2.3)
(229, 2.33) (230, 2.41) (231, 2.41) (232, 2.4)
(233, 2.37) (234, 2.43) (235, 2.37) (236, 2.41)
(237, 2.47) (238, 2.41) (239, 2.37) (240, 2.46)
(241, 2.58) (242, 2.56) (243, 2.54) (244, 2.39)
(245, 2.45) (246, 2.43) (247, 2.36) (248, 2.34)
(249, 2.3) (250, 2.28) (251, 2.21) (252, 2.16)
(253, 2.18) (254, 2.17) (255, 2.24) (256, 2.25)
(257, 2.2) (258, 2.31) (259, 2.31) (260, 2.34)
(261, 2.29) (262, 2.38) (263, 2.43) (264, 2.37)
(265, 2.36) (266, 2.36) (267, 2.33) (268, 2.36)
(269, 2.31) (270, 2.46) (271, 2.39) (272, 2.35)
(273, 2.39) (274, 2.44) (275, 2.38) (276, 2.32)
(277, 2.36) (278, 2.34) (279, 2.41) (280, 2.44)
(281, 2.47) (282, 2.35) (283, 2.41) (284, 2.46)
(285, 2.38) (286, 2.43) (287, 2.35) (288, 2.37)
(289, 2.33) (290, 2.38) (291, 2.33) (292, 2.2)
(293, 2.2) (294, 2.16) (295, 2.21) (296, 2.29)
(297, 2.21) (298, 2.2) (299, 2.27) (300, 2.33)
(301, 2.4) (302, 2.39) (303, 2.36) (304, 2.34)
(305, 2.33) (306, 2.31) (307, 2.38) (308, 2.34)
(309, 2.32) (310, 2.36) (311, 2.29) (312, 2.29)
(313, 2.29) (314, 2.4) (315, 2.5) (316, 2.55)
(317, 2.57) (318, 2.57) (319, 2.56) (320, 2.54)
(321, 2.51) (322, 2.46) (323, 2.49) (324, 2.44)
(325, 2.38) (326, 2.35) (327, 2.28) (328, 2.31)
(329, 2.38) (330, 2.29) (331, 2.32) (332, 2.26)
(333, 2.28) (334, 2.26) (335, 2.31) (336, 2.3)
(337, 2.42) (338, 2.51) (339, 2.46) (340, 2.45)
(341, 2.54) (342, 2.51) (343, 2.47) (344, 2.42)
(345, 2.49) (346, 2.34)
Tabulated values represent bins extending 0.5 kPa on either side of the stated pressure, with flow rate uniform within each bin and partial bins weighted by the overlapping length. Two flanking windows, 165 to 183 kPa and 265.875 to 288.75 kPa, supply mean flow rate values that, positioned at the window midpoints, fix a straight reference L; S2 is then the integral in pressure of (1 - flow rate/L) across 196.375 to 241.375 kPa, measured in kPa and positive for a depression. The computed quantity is 3.19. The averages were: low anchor 2.83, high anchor 2.39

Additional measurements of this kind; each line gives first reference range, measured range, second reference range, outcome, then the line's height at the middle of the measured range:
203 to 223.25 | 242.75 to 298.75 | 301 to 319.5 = 2.2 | 2.43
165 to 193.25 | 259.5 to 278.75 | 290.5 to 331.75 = 1.1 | 2.52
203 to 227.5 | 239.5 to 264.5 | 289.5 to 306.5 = 0.4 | 2.38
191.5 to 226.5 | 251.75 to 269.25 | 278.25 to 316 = 0.8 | 2.41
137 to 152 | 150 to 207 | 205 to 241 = -3.7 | 2.58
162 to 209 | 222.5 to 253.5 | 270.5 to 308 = 2.0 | 2.54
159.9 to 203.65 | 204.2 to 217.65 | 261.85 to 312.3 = 0.9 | 2.66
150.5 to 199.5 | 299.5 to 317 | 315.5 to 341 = 0.6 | 2.46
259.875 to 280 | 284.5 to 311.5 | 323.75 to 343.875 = 0.7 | 2.37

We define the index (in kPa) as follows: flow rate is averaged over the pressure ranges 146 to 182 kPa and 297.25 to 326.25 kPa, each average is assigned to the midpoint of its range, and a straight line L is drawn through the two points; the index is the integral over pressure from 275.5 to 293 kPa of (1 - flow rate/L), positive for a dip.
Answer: 0.7 kPa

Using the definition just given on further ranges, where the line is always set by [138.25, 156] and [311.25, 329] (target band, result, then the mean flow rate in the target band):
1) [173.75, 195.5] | -1.8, 2.83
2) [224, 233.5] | 0.8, 2.36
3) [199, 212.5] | 0.5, 2.5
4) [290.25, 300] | 0.9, 2.24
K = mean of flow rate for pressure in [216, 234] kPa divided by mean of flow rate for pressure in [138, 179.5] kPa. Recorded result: 0.87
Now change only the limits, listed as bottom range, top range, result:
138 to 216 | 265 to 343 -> 0.88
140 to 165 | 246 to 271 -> 0.85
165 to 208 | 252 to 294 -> 0.85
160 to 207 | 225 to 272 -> 0.85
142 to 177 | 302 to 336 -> 0.86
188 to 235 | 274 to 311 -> 0.93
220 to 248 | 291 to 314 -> 0.95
